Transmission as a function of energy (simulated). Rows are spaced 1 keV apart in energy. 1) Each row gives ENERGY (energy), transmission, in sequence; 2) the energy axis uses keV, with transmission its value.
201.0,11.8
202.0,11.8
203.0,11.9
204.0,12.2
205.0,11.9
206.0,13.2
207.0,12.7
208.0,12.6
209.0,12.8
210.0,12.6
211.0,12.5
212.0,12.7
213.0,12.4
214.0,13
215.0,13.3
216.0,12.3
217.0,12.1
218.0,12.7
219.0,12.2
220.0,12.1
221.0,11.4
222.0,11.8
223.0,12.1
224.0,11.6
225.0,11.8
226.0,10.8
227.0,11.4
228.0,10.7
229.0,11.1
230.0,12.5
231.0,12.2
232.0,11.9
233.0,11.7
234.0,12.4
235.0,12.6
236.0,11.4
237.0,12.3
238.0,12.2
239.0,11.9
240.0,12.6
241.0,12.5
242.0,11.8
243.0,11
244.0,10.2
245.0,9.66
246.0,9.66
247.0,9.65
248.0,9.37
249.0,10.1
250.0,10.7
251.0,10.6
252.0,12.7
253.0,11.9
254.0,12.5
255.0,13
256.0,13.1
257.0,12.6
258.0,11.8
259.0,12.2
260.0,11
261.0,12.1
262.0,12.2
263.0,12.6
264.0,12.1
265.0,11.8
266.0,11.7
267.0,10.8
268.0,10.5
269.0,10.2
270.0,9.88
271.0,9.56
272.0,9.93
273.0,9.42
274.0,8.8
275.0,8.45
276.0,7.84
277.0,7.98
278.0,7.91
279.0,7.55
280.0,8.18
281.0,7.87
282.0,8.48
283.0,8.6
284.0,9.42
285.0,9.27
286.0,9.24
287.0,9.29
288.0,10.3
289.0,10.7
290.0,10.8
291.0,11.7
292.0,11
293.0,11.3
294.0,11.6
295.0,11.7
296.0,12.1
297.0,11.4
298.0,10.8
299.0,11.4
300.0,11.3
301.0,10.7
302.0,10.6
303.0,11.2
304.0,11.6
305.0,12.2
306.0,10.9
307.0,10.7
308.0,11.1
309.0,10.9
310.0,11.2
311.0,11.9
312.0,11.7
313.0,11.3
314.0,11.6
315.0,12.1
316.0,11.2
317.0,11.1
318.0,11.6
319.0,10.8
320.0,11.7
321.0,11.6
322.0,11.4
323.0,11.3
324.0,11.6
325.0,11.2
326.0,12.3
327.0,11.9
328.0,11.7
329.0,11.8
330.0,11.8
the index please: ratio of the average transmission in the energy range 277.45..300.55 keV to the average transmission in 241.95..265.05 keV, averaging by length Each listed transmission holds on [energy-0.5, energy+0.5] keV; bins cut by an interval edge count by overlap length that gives 0.9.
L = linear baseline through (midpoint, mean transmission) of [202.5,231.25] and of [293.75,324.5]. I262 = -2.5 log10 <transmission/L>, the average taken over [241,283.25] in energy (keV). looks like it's 0.13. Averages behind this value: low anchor 12.2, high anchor 11.4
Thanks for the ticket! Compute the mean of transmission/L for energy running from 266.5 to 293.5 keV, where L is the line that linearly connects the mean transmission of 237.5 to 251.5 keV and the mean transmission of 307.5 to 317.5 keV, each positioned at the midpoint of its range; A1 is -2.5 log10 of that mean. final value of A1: 0.18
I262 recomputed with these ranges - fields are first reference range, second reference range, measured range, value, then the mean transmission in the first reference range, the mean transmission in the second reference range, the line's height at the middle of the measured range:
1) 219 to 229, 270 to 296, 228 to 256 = -0.06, 11.5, 9.53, 10.9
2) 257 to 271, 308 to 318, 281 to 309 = 0.07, 11.4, 11.4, 11.4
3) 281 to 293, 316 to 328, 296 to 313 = -0.06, 9.87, 11.5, 10.7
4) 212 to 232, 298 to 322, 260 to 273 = 0.06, 12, 11.3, 11.6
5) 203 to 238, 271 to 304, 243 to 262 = -0.02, 12.1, 9.92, 11.1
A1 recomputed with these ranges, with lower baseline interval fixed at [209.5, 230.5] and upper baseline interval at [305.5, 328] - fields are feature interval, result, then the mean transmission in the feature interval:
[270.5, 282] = 0.35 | 8.5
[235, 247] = 0.05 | 11.4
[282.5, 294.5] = 0.13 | 10.3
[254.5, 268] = -0.02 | 12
